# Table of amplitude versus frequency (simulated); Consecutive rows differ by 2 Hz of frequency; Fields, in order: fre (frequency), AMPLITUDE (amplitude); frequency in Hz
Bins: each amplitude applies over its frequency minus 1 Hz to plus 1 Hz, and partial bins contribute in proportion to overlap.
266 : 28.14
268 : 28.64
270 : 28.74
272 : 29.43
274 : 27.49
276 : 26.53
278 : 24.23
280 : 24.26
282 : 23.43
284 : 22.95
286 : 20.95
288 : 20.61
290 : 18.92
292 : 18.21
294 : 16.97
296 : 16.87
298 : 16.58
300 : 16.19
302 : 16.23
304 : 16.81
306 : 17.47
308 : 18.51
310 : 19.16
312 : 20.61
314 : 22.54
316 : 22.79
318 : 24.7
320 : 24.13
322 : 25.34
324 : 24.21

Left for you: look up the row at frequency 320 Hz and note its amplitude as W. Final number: 24.13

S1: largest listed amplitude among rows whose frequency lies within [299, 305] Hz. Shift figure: 16.81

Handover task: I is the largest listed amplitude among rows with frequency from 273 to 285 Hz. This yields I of 27.49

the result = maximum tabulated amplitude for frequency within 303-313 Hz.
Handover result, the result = 20.61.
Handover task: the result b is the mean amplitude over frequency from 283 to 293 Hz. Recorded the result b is 20.3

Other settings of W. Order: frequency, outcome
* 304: 16.81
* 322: 25.34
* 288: 20.61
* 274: 27.49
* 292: 18.21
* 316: 22.79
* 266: 28.14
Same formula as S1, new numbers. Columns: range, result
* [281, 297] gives 23.43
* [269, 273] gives 29.43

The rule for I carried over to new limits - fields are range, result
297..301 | 16.58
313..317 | 22.79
